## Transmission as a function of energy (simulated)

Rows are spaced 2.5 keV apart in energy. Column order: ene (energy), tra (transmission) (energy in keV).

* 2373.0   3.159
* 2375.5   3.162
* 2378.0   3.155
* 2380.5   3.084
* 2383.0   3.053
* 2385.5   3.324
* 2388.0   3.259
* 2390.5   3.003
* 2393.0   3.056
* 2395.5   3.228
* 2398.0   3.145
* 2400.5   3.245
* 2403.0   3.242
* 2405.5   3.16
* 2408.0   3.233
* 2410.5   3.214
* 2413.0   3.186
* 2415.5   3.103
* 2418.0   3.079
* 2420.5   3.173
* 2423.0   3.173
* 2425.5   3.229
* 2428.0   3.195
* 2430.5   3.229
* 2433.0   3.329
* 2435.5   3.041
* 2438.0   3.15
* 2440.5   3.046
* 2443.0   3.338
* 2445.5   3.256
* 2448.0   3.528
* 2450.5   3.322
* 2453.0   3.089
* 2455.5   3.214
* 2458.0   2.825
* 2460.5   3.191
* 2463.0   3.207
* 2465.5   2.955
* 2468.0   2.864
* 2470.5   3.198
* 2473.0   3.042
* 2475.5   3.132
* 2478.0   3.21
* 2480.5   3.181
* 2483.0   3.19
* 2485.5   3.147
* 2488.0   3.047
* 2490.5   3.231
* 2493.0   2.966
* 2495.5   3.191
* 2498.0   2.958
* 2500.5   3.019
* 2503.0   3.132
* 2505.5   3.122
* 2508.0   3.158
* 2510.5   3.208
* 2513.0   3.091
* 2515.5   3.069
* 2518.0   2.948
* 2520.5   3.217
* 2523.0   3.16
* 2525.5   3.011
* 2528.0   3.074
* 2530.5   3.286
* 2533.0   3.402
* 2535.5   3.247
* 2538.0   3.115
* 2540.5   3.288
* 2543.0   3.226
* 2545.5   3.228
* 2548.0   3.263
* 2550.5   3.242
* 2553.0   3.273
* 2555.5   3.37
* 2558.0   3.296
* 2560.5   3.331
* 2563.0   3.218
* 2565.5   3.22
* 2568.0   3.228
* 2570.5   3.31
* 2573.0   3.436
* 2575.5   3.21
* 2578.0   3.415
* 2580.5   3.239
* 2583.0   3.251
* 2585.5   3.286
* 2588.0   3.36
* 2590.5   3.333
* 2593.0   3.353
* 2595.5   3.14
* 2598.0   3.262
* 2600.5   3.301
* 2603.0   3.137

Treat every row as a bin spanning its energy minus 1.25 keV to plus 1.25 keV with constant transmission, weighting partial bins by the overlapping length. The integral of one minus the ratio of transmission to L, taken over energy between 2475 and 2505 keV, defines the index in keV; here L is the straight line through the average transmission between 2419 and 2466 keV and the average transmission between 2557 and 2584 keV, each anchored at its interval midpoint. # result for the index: 1.0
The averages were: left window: 3.19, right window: 3.29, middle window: 3.12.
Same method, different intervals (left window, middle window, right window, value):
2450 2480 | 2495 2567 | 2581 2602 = 0.2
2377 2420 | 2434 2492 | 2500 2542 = 0.2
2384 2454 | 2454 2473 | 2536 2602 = 0.9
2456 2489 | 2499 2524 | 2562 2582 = 0.5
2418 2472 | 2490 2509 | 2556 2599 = 0.7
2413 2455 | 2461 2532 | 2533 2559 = 2.8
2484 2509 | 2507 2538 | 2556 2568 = 0.1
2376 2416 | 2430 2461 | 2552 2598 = 0.1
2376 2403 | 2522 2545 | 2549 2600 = 0.4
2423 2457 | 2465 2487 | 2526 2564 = 0.9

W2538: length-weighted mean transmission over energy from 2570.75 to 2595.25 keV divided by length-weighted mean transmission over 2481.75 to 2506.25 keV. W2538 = 1.07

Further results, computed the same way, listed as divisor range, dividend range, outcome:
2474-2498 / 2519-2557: 1.03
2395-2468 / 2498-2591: 1.01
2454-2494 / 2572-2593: 1.07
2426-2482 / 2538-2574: 1.04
